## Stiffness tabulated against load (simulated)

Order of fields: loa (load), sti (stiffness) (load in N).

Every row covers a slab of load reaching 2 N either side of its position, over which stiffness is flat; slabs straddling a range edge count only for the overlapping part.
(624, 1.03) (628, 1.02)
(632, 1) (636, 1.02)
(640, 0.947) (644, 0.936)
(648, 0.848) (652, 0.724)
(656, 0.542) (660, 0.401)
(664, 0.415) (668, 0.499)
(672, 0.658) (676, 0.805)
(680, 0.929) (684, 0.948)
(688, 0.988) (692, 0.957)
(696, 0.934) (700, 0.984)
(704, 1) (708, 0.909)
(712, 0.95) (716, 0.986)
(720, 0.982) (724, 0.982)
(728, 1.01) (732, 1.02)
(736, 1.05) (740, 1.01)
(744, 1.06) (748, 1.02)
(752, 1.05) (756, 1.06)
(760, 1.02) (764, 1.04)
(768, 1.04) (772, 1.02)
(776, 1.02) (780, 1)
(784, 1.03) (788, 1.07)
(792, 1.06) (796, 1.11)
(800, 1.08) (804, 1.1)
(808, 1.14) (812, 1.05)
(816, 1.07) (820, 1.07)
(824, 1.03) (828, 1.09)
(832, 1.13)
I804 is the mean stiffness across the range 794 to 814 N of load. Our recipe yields 1.1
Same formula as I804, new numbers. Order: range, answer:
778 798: 1.05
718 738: 1.01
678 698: 0.951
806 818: 1.09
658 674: 0.493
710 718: 0.968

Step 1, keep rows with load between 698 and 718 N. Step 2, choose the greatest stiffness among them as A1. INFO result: 1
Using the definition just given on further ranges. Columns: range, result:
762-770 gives 1.04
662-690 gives 0.988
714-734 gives 1.02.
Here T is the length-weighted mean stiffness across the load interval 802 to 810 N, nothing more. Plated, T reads 1.12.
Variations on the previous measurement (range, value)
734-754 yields 1.04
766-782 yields 1.02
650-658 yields 0.633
